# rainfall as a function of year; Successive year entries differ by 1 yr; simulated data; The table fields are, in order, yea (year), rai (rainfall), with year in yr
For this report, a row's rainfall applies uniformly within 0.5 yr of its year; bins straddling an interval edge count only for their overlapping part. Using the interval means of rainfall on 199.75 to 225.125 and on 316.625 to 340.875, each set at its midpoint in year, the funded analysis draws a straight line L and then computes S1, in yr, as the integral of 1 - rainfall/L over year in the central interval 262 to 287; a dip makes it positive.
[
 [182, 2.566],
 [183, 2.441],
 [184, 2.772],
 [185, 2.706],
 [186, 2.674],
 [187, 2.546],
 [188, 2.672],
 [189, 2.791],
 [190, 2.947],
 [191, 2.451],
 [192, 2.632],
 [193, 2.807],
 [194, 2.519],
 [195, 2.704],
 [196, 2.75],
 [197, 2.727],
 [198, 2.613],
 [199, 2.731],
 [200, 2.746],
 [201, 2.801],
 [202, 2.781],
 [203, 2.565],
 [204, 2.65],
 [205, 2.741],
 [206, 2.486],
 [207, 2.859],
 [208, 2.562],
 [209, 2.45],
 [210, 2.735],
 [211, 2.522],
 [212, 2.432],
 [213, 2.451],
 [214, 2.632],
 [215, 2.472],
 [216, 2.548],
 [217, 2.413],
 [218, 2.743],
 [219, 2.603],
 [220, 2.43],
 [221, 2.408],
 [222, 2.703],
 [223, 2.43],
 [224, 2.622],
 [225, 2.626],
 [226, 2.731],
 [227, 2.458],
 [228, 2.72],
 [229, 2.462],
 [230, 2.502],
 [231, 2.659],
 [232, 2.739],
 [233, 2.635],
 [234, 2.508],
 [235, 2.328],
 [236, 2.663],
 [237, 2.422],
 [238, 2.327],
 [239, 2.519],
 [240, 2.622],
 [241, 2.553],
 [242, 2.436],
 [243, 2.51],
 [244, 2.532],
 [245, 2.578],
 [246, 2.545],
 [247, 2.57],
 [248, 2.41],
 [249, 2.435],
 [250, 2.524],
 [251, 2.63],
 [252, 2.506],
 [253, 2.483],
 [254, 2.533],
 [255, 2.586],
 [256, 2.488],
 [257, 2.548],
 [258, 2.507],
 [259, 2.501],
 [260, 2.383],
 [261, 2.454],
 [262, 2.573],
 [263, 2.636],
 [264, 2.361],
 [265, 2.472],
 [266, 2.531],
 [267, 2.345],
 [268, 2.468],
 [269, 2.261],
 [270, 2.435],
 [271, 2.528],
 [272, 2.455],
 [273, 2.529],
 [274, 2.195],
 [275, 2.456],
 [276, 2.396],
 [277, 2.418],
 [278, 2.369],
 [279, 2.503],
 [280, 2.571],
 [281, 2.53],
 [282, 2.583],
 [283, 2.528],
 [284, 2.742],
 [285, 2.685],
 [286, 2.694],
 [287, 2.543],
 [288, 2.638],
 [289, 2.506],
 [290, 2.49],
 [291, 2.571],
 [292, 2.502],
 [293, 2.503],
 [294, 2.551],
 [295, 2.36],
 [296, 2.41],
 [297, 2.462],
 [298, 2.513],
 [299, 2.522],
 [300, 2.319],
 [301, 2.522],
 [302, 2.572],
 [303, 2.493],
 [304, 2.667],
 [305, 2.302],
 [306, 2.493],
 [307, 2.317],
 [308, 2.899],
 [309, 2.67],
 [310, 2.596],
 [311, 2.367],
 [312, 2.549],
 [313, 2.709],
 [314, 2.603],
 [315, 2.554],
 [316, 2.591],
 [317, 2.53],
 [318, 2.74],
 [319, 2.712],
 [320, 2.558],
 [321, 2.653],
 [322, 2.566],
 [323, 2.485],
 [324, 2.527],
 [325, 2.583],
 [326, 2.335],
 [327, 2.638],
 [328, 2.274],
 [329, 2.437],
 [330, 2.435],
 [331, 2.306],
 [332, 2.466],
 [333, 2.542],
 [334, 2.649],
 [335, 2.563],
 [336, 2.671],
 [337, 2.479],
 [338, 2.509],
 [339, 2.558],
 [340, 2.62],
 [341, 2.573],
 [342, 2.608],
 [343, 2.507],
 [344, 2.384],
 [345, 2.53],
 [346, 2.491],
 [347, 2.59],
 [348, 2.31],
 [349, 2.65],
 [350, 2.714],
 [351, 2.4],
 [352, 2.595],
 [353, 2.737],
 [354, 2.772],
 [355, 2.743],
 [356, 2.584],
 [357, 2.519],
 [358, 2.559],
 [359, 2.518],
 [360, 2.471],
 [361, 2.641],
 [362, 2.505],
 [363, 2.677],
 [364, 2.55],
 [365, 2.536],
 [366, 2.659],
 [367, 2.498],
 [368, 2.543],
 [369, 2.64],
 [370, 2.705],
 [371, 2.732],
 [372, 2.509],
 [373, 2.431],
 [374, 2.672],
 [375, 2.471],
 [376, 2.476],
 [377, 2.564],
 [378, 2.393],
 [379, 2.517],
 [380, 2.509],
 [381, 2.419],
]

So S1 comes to 0.7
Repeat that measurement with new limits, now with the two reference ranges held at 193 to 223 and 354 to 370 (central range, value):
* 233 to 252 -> 0.71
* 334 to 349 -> 0.31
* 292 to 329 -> 0.93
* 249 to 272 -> 1.03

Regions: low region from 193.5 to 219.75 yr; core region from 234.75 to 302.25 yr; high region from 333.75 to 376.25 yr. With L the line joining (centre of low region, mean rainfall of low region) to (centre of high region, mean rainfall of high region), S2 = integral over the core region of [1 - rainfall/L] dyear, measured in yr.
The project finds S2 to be 2.7 yr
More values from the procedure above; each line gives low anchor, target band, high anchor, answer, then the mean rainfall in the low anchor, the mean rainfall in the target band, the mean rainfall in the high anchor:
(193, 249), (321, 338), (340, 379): 0.4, 2.58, 2.5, 2.56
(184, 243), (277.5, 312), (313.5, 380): 0.6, 2.6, 2.53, 2.55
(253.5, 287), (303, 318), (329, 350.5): -0.3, 2.49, 2.56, 2.53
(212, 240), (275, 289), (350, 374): 0.1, 2.55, 2.55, 2.59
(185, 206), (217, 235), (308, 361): 0.6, 2.69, 2.57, 2.56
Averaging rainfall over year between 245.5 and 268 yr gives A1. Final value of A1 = 2.5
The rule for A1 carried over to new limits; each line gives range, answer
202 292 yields 2.53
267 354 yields 2.52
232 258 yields 2.52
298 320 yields 2.56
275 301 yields 2.52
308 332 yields 2.55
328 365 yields 2.55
